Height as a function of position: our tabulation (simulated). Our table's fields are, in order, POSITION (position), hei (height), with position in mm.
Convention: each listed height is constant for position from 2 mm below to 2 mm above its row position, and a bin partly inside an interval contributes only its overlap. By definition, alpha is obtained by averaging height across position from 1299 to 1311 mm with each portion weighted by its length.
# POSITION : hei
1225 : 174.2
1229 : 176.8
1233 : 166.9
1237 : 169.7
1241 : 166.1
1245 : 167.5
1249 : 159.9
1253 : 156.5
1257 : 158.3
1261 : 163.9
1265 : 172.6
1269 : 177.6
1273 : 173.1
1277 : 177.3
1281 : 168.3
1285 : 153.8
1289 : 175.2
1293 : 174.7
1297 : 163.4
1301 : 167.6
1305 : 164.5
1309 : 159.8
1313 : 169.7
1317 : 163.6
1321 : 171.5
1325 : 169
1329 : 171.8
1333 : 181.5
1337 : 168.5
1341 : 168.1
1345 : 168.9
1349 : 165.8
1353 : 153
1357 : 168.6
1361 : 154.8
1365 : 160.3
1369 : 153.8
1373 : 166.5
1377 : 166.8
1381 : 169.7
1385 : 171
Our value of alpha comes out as 164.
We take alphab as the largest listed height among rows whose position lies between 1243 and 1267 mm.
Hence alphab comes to 172.6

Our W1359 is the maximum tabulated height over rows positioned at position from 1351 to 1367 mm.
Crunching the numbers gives 168.6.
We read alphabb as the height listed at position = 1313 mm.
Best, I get 169.7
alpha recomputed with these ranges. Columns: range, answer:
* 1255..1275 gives 169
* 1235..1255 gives 164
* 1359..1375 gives 159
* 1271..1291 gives 170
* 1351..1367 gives 159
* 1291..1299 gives 169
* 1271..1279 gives 175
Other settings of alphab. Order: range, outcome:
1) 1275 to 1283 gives 177.3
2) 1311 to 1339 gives 181.5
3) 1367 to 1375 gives 166.5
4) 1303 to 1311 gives 164.5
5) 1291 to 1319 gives 174.7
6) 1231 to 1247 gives 169.7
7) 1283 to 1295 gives 175.2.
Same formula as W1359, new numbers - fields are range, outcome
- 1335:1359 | 168.9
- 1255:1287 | 177.6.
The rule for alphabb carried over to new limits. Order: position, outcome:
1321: 171.5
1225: 174.2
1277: 177.3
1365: 160.3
